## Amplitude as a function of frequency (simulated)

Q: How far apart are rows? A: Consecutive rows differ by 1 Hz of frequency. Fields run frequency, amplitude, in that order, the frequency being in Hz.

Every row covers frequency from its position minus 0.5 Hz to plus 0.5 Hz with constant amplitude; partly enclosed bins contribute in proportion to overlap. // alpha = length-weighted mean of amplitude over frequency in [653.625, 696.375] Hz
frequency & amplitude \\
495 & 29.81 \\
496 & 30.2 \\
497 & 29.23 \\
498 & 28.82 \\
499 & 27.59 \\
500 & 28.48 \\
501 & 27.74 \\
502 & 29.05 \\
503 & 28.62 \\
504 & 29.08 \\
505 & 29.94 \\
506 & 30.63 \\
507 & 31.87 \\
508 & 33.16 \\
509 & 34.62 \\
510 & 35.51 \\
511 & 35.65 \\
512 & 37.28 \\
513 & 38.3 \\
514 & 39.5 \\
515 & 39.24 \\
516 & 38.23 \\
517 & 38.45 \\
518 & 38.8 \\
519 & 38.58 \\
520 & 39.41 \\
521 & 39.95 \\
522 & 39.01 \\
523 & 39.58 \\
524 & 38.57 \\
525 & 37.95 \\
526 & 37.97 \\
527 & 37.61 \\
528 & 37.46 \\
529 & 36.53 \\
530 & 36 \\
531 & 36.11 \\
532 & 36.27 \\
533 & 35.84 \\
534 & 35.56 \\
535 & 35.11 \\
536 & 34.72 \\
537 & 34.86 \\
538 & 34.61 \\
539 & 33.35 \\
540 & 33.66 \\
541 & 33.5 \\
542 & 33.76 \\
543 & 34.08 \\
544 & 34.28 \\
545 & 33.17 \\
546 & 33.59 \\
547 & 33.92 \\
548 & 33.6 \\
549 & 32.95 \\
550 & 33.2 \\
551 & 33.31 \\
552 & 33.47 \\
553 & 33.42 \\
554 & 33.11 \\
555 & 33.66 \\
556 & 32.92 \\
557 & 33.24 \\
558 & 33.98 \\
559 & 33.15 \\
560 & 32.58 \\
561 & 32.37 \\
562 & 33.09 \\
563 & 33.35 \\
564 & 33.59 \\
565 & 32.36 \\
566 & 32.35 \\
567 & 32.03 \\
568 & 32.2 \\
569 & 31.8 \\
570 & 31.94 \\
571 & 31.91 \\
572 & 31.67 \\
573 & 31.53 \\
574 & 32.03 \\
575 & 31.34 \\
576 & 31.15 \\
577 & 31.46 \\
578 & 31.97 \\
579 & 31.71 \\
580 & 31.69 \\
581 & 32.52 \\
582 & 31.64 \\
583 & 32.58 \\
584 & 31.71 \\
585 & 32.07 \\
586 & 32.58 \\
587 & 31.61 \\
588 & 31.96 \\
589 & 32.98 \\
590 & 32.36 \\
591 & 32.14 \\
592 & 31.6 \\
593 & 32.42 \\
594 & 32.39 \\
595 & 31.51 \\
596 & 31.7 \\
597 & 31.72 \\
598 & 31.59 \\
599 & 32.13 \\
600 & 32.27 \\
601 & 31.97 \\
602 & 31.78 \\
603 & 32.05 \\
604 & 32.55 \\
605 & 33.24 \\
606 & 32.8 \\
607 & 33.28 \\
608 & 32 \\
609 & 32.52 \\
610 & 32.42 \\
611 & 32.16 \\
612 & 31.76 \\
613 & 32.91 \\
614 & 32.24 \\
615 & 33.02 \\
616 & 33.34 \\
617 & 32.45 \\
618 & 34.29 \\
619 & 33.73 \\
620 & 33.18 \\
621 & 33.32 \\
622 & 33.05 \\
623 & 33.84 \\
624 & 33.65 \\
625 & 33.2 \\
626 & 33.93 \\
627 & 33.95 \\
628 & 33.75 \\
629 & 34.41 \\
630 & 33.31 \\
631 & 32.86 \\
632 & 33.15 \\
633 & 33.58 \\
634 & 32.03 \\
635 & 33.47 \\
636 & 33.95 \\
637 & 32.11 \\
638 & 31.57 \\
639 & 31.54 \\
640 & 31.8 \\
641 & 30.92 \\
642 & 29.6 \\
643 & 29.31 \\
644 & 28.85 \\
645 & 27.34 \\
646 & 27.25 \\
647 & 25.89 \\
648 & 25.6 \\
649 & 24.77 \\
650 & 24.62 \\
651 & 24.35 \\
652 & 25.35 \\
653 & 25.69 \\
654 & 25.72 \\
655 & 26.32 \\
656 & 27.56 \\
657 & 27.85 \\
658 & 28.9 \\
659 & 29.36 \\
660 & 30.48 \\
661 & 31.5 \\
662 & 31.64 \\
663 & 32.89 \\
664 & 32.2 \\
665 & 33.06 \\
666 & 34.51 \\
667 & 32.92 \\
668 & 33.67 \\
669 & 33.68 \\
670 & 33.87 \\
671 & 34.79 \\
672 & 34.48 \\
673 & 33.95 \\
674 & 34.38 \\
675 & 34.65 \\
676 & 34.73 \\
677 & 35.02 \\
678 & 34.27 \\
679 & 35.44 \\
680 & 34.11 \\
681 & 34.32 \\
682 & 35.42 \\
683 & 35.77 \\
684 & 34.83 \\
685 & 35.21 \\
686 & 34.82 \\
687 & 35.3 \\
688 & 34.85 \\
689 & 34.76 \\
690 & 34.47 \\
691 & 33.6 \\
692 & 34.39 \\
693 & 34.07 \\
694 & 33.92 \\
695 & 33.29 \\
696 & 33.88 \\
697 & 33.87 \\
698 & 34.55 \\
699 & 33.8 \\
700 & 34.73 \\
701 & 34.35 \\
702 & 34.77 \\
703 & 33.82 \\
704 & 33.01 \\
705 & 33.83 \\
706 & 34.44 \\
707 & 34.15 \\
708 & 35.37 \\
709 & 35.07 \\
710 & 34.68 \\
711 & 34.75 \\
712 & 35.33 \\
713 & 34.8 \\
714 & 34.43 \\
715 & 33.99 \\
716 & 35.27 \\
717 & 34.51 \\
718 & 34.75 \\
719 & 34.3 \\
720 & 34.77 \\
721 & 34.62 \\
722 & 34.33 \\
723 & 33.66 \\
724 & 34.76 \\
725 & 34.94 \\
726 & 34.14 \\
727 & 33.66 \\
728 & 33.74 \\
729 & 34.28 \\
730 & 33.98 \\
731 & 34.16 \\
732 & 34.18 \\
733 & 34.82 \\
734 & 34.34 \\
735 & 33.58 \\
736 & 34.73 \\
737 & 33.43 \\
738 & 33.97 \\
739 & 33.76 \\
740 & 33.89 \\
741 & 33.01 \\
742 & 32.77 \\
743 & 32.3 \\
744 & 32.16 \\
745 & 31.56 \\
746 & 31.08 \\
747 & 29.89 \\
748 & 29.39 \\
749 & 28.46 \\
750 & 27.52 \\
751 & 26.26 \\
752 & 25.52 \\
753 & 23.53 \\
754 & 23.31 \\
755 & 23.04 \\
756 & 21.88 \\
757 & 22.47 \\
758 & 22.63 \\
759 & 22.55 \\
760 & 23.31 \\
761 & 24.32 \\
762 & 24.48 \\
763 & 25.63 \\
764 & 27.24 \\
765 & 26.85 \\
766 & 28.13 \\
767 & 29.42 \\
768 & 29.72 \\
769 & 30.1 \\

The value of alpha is 33.2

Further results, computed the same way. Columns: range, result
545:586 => 32.6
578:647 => 32.2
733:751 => 32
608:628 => 33.1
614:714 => 32.6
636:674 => 30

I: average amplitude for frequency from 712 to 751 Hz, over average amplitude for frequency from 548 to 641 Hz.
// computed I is 1.02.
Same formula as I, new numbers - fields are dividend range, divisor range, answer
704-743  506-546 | 0.94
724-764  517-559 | 0.84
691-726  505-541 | 0.94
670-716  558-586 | 1.07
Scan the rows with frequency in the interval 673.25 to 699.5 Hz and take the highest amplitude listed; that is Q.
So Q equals 35.77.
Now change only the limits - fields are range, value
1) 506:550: 39.95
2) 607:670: 34.51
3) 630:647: 33.95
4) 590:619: 34.29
